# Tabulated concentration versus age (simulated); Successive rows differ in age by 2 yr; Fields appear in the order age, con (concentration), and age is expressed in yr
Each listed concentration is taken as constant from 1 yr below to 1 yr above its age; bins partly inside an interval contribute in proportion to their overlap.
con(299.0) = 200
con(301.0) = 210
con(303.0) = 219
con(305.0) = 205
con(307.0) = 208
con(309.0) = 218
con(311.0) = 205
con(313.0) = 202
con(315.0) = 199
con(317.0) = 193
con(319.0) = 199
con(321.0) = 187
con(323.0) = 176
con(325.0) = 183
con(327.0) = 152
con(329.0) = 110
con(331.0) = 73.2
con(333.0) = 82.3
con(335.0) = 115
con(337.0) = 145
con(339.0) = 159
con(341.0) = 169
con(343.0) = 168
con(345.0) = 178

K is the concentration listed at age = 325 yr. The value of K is 183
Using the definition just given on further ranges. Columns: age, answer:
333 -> 82.3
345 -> 178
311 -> 205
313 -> 202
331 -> 73.2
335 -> 115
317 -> 193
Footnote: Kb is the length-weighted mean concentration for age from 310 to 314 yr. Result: 204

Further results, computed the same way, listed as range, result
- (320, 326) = 182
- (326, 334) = 104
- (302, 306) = 212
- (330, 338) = 104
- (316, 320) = 196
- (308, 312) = 212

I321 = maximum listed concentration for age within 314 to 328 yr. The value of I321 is 199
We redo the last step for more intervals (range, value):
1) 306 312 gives 218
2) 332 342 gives 169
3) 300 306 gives 219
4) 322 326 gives 183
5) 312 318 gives 202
